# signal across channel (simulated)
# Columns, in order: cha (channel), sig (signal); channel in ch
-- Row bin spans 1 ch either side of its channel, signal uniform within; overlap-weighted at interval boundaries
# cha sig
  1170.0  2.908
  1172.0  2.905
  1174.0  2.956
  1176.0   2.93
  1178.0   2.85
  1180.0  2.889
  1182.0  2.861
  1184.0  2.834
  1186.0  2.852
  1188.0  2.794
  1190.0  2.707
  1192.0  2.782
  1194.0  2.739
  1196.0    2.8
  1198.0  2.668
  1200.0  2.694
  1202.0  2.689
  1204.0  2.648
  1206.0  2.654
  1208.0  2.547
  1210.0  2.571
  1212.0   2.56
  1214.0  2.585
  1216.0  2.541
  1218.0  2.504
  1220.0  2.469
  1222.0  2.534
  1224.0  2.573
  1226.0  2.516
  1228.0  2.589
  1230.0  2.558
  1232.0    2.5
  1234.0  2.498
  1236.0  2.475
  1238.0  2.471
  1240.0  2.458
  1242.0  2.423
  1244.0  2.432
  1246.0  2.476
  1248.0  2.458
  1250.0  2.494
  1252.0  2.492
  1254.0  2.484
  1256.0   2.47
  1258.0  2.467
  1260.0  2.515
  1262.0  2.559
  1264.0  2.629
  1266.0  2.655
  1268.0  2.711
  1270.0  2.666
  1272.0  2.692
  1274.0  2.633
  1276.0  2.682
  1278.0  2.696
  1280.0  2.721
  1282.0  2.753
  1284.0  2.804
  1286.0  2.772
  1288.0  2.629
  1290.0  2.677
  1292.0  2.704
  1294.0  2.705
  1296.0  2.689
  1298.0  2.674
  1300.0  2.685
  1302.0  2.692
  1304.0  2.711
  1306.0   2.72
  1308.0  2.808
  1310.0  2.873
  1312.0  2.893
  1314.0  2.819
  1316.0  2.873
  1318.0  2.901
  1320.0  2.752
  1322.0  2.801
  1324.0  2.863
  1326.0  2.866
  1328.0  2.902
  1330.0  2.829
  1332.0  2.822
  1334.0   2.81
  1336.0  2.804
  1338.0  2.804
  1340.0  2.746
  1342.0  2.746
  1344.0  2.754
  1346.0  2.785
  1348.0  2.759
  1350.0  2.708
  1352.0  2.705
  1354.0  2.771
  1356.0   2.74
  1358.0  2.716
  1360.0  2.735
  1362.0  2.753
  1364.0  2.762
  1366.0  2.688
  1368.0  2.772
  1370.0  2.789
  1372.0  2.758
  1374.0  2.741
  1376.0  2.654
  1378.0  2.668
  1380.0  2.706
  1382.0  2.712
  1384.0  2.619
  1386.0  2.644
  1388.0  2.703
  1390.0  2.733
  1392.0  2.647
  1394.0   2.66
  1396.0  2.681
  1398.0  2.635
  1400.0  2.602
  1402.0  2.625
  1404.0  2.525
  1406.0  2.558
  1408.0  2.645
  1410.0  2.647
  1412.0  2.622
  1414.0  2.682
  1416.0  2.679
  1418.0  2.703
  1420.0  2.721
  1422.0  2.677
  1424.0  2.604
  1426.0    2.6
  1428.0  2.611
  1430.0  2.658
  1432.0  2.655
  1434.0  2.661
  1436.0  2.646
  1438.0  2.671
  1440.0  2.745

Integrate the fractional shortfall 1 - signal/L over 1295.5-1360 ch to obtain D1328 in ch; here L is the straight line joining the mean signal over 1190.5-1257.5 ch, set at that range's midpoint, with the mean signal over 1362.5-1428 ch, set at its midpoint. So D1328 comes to -3.8 ch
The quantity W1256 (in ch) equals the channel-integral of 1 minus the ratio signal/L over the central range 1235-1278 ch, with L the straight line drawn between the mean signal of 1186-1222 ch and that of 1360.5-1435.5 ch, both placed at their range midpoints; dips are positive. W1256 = 1.78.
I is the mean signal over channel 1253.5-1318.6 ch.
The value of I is 2.7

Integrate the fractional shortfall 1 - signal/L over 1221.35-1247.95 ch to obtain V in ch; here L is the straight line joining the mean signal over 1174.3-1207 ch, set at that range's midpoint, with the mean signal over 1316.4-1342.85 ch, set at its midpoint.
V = 2.8 ch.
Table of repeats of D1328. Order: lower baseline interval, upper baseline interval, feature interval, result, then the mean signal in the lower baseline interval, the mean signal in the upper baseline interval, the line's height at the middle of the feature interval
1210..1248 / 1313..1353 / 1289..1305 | 0.05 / 2.51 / 2.8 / 2.7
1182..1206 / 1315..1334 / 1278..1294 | 0.54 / 2.75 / 2.84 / 2.82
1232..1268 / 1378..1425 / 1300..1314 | -1.19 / 2.5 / 2.65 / 2.56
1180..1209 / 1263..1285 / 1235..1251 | 1.48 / 2.74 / 2.69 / 2.71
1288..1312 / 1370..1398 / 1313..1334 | -0.98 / 2.72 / 2.69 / 2.71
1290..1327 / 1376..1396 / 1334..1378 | -0.52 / 2.78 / 2.68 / 2.71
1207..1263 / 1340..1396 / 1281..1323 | -2.32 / 2.51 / 2.72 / 2.61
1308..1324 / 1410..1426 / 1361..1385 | 0.22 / 2.84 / 2.66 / 2.74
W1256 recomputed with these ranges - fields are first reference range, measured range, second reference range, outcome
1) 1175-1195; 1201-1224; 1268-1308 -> 1.8 ch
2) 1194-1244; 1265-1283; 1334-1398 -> -0.4 ch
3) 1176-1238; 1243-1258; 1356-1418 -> 1.1 ch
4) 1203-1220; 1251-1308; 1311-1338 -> 1.6 ch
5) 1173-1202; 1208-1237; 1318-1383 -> 2.7 ch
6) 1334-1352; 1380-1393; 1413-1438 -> 0.1 ch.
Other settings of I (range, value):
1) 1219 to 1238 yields 2.52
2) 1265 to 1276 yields 2.67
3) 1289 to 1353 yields 2.78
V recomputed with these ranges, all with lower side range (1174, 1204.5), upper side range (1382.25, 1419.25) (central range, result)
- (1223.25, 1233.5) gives 0.8 ch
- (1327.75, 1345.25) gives -0.7 ch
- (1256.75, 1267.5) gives 0.7 ch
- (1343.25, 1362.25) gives -0.4 ch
